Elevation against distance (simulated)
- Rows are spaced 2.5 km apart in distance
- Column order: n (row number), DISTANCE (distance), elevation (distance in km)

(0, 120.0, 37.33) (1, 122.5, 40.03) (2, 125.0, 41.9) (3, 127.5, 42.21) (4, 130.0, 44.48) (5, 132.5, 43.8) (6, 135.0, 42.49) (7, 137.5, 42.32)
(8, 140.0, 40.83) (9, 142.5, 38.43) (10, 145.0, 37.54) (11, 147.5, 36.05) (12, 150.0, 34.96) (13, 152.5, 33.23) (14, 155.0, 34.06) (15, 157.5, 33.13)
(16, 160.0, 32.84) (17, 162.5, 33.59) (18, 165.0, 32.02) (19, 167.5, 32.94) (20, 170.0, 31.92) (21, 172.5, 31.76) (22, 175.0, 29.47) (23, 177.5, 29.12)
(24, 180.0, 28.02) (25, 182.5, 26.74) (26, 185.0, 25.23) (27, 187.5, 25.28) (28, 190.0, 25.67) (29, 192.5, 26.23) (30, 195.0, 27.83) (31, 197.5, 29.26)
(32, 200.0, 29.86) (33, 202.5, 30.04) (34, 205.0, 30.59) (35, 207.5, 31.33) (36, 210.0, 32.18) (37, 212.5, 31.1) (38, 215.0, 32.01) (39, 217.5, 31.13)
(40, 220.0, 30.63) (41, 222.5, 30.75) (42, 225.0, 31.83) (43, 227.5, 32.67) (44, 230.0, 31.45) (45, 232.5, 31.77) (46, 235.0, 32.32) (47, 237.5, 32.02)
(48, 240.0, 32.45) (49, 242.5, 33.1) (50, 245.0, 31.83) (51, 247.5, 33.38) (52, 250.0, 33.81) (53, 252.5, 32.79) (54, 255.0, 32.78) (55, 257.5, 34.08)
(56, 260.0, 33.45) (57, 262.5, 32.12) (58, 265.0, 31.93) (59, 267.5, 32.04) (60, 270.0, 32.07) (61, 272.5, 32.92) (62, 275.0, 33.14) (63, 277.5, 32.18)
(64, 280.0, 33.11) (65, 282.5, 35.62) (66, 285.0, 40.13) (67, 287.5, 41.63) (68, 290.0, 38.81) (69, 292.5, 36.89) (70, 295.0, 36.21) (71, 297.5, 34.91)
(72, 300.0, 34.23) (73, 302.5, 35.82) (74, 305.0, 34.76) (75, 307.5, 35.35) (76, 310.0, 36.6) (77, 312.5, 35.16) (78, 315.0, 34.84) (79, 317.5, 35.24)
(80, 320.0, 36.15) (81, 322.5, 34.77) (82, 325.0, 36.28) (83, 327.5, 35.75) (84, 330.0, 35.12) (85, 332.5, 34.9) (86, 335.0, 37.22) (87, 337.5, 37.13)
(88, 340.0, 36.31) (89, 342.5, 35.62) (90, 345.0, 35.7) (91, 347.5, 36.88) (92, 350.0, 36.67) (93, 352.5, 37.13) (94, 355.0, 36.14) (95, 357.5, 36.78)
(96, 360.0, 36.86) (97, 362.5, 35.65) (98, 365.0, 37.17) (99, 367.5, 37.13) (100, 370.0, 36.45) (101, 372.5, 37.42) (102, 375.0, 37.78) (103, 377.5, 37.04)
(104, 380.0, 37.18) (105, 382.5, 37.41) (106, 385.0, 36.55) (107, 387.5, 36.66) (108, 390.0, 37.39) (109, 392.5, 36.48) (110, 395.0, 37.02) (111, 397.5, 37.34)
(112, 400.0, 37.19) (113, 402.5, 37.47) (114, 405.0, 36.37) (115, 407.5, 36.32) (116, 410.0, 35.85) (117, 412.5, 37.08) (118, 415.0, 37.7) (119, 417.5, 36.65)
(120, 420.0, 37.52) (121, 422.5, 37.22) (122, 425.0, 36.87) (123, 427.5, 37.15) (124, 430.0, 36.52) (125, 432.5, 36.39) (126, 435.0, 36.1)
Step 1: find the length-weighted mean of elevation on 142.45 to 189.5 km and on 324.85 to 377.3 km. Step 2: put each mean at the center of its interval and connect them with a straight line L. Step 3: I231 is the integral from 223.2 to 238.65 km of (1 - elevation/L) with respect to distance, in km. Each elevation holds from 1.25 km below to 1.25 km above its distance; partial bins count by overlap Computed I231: 0.6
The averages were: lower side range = 31.6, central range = 32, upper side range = 36.5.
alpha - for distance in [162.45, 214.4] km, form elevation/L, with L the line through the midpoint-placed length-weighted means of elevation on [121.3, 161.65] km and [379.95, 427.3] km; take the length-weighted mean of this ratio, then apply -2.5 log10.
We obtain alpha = 0.28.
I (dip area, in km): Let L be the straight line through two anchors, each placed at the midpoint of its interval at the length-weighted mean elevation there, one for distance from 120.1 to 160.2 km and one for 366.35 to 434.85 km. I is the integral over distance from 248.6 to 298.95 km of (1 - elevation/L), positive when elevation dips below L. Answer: 4.4 km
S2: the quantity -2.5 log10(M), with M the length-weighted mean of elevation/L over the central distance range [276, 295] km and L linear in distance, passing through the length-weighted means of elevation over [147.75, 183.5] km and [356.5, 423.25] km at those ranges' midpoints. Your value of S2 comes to -0.07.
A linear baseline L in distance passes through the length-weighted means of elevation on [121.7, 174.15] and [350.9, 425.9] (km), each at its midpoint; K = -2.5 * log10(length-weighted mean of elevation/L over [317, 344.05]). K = 0.03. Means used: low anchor 37.1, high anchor 36.9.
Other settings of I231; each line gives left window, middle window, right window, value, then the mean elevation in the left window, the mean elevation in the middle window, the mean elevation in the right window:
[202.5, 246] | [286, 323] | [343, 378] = -1.61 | 31.7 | 36.1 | 36.7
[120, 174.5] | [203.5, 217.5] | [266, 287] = 1.67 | 37.1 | 31.4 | 34.2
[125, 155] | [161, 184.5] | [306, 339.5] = 5.07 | 39.5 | 30.5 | 35.7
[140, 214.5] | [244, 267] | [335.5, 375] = 0.49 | 31.2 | 32.9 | 36.7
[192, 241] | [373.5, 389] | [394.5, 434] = -0.52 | 30.9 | 37.1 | 36.9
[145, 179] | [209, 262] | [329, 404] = 3.07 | 32.8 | 32.3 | 36.7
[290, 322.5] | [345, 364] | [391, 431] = -0.17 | 35.6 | 36.5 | 36.9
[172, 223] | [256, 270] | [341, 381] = -0.20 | 29.2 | 32.7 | 36.7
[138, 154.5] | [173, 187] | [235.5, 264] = 3.08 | 37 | 27.8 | 32.9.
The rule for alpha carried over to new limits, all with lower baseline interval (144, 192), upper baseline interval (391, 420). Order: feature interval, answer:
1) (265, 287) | -0.01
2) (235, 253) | 0.01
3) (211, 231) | 0.03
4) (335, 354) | -0.03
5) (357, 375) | -0.03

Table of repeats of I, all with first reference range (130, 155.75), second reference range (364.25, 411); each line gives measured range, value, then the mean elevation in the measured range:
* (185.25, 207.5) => 5.92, 28.1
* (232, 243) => 1.66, 32.3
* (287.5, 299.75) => 0.21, 37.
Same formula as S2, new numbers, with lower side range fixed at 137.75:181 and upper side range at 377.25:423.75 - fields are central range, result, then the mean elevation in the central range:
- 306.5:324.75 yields 0.01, 35.5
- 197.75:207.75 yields 0.14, 30.2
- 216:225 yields 0.12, 31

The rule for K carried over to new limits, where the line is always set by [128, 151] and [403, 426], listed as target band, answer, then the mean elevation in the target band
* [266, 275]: 0.19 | 32.4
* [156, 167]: 0.21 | 32.9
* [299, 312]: 0.08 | 35.4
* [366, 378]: 0.01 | 37.2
